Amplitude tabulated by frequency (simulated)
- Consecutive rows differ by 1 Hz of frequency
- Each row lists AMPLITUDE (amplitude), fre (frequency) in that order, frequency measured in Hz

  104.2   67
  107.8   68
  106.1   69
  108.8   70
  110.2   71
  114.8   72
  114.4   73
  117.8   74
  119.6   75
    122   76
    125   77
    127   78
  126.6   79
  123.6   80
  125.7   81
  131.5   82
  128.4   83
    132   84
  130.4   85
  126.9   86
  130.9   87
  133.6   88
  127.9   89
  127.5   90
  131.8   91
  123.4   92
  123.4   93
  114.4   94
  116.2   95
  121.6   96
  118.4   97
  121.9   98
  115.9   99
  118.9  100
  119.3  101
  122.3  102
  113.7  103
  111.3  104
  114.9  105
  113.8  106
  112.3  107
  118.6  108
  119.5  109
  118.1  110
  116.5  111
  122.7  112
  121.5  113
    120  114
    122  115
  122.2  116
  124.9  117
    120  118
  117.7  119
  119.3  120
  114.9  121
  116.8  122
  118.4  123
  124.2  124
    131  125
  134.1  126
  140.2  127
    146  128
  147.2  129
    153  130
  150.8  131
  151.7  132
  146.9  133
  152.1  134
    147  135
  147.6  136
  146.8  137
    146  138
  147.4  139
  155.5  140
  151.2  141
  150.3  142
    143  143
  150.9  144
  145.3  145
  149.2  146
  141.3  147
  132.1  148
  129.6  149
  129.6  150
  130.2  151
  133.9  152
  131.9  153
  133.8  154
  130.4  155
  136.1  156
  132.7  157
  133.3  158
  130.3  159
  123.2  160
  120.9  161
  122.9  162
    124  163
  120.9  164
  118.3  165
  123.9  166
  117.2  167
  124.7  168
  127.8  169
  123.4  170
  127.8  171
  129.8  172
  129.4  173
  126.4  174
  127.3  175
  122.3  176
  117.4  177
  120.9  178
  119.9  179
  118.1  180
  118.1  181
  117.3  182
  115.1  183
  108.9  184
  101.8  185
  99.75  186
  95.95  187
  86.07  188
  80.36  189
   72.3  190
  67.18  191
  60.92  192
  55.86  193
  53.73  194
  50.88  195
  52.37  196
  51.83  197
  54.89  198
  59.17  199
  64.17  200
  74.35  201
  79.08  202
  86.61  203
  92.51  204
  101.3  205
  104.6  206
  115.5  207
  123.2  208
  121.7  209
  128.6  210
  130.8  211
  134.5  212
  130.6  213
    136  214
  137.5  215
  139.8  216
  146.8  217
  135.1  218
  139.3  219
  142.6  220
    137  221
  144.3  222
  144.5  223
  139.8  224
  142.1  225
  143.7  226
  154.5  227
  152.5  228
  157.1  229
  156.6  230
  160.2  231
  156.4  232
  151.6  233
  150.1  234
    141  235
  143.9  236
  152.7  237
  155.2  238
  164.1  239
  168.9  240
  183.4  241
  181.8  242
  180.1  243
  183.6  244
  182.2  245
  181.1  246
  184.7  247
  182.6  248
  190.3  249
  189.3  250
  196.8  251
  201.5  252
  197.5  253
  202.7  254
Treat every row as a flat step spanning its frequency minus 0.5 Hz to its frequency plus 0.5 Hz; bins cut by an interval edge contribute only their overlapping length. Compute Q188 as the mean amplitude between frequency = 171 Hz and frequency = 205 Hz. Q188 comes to 91.9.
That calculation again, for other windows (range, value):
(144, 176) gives 130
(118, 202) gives 119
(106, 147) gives 134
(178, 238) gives 115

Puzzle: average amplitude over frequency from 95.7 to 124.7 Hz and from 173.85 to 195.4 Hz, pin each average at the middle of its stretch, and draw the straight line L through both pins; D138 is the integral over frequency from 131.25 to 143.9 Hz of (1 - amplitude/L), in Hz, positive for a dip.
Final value -4.4 Hz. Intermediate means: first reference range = 119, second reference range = 96.9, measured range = 149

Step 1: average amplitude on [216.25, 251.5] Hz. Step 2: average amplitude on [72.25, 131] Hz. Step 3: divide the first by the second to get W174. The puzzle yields 1.3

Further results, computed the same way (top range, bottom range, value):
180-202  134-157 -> 0.56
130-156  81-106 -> 1.16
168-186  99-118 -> 1.01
